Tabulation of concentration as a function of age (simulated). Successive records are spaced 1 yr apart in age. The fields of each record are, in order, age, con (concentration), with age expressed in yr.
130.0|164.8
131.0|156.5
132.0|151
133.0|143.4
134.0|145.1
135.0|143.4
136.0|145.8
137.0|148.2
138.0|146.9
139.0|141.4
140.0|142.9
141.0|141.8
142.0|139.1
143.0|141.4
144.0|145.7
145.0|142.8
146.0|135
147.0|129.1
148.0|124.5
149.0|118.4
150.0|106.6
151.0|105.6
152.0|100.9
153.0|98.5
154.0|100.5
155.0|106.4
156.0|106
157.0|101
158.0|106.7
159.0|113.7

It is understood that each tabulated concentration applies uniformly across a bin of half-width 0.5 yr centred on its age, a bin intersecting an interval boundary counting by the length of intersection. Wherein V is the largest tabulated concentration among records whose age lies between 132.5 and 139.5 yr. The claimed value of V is 148.2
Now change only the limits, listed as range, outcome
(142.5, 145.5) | 145.7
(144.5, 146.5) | 142.8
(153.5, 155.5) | 106.4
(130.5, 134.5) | 156.5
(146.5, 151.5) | 129.1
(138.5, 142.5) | 142.9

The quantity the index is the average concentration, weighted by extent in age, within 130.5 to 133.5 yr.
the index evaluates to 150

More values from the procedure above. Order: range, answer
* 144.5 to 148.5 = 133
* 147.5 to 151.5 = 114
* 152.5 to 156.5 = 103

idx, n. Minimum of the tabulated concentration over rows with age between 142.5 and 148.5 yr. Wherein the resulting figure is 124.5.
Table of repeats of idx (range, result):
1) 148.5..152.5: 100.9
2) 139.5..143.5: 139.1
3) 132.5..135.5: 143.4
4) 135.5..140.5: 141.4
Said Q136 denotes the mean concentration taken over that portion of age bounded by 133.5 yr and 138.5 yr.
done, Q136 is 146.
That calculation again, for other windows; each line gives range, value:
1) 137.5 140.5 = 144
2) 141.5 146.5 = 141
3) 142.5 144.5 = 144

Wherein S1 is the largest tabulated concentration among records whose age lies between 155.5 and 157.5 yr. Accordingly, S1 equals 106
